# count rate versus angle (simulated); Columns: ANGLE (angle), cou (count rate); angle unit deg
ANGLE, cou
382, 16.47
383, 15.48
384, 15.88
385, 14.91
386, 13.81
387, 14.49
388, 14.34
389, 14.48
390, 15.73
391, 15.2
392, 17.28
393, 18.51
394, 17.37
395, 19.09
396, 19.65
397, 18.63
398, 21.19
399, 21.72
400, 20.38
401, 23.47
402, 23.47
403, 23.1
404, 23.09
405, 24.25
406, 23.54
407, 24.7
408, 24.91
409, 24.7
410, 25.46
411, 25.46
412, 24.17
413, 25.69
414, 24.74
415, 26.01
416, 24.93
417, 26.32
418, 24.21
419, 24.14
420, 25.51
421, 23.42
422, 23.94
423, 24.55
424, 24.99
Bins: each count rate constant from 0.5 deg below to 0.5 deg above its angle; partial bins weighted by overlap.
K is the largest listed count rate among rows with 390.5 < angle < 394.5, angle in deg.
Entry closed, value 18.51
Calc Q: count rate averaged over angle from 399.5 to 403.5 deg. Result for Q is 22.6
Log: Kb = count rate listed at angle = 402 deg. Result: 23.47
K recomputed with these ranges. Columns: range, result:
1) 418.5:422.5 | 25.51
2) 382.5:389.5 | 15.88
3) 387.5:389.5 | 14.48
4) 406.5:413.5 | 25.69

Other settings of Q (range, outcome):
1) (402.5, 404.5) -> 23.1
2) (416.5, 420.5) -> 25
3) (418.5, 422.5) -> 24.3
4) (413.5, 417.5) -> 25.5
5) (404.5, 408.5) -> 24.3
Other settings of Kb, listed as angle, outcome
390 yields 15.73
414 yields 24.74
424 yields 24.99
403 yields 23.1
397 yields 18.63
